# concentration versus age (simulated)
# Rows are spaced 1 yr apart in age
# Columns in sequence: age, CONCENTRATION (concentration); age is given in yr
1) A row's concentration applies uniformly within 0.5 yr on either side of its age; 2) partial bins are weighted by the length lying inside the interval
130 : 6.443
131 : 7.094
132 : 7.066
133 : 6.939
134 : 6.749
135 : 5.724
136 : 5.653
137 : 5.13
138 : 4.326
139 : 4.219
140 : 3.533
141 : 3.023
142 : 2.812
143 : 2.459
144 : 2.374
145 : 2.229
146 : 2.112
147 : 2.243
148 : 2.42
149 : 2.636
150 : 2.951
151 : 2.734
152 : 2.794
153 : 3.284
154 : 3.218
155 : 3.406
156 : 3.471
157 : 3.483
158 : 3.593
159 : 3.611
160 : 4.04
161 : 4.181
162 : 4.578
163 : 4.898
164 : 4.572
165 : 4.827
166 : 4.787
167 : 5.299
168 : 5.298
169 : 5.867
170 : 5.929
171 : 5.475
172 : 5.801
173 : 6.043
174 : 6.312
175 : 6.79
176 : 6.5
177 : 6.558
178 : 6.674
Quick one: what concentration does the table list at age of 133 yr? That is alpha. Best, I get 6.939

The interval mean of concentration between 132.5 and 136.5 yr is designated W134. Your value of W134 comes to 6.27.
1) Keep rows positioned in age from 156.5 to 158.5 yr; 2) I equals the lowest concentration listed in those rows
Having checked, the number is 3.483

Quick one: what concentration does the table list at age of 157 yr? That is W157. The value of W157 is 3.483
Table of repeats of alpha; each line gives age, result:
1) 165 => 4.827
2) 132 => 7.066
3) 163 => 4.898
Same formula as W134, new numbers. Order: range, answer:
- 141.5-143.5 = 2.64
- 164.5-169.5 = 5.22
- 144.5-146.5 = 2.17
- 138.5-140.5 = 3.88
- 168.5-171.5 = 5.76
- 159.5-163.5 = 4.42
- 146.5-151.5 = 2.6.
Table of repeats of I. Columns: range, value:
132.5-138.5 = 4.326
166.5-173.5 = 5.298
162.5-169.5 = 4.572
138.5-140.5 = 3.533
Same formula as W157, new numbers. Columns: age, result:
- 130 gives 6.443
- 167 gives 5.299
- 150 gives 2.951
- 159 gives 3.611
